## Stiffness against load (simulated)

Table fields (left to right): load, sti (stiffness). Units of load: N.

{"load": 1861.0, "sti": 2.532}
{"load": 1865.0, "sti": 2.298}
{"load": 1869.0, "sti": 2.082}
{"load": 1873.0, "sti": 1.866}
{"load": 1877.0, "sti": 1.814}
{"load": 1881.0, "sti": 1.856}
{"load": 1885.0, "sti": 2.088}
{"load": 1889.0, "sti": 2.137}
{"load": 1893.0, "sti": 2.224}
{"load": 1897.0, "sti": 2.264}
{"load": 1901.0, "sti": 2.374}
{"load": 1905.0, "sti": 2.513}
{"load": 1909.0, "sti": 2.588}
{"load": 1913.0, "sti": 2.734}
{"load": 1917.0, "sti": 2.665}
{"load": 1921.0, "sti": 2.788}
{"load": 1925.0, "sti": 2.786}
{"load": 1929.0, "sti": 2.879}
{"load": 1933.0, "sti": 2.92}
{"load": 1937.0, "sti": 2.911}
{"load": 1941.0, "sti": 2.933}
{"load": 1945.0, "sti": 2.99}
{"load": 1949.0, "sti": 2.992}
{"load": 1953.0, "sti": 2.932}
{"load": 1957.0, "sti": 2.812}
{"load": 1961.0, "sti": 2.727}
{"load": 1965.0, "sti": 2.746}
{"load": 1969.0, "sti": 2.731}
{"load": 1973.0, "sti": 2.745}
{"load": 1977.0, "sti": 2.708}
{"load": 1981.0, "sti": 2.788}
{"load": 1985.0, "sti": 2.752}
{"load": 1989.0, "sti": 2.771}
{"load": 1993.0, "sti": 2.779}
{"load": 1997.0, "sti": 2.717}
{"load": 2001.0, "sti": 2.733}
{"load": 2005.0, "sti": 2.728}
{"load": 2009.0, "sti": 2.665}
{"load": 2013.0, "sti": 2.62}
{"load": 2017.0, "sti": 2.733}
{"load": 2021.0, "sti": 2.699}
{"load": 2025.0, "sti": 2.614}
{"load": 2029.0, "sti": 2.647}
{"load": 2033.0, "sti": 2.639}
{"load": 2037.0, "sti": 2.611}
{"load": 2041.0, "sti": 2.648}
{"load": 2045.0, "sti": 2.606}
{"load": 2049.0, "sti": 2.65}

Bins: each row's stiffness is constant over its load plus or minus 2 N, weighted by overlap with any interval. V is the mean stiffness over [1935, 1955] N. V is 2.95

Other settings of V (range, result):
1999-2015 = 2.69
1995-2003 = 2.73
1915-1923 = 2.73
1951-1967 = 2.8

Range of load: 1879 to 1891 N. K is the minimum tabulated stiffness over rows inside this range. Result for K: 1.856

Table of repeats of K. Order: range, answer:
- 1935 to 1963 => 2.727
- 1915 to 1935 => 2.665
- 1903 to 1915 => 2.513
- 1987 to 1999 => 2.717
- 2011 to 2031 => 2.614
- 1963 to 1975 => 2.731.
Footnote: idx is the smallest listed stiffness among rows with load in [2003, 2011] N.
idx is 2.665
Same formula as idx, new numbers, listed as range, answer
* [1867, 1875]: 1.866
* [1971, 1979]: 2.708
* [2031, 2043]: 2.611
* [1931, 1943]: 2.911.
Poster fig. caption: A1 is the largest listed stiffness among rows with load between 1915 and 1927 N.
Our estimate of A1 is 2.788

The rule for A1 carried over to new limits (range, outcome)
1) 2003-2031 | 2.733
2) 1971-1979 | 2.745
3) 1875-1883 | 1.856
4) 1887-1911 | 2.588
